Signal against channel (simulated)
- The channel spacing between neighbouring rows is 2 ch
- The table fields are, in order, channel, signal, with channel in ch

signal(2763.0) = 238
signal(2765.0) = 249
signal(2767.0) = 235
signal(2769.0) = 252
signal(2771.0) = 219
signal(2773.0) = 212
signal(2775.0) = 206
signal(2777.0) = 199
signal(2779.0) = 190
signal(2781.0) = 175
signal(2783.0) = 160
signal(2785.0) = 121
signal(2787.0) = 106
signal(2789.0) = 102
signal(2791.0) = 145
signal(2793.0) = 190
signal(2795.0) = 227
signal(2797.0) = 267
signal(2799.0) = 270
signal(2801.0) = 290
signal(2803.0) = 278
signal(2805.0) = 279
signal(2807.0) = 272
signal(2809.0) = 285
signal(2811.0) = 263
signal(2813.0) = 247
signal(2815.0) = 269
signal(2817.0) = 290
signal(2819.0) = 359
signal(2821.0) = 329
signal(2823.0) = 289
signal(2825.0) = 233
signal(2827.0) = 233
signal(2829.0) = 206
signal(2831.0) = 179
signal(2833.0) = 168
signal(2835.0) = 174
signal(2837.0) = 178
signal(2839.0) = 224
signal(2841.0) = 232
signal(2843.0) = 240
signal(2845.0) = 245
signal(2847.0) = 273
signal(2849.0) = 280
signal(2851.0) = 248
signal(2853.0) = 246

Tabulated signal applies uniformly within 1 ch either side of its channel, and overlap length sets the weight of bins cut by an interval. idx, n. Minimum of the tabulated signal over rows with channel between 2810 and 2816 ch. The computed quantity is 247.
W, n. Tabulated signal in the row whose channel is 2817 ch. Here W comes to 290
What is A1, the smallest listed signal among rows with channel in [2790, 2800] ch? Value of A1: 145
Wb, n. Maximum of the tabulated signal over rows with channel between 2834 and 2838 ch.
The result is 178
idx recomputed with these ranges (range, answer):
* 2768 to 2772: 219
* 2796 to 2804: 267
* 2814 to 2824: 269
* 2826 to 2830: 206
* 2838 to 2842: 224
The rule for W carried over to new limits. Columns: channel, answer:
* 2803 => 278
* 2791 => 145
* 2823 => 289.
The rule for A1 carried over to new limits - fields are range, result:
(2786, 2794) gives 102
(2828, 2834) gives 168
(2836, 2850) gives 178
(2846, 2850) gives 273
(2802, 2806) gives 278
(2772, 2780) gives 190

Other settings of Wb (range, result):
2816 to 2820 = 359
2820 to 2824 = 329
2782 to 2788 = 160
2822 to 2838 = 289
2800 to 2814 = 290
